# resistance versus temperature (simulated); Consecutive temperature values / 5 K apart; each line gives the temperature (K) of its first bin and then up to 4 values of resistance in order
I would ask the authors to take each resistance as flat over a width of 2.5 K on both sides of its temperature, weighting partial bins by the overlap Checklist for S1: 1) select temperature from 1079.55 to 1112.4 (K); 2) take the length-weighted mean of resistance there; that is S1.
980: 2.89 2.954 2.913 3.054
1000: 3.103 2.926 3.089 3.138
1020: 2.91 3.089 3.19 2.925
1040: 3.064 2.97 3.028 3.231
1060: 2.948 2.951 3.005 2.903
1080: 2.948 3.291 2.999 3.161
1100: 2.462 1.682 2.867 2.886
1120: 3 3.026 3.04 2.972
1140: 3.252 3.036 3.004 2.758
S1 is 2.76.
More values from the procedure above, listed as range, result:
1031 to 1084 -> 3.01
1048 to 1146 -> 2.93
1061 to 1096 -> 3.03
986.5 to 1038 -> 3.03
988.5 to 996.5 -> 2.98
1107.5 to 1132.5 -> 2.96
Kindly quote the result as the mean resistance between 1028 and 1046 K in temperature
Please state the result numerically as 3.04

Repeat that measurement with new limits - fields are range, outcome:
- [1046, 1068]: 3.03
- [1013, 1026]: 3.04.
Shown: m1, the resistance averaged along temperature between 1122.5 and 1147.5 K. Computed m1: 3.07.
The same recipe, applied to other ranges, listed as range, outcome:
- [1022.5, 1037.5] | 3.07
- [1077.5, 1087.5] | 3.12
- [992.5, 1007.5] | 3.03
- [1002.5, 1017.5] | 3.05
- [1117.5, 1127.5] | 3.01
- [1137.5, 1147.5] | 3.14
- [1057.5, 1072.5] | 2.97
